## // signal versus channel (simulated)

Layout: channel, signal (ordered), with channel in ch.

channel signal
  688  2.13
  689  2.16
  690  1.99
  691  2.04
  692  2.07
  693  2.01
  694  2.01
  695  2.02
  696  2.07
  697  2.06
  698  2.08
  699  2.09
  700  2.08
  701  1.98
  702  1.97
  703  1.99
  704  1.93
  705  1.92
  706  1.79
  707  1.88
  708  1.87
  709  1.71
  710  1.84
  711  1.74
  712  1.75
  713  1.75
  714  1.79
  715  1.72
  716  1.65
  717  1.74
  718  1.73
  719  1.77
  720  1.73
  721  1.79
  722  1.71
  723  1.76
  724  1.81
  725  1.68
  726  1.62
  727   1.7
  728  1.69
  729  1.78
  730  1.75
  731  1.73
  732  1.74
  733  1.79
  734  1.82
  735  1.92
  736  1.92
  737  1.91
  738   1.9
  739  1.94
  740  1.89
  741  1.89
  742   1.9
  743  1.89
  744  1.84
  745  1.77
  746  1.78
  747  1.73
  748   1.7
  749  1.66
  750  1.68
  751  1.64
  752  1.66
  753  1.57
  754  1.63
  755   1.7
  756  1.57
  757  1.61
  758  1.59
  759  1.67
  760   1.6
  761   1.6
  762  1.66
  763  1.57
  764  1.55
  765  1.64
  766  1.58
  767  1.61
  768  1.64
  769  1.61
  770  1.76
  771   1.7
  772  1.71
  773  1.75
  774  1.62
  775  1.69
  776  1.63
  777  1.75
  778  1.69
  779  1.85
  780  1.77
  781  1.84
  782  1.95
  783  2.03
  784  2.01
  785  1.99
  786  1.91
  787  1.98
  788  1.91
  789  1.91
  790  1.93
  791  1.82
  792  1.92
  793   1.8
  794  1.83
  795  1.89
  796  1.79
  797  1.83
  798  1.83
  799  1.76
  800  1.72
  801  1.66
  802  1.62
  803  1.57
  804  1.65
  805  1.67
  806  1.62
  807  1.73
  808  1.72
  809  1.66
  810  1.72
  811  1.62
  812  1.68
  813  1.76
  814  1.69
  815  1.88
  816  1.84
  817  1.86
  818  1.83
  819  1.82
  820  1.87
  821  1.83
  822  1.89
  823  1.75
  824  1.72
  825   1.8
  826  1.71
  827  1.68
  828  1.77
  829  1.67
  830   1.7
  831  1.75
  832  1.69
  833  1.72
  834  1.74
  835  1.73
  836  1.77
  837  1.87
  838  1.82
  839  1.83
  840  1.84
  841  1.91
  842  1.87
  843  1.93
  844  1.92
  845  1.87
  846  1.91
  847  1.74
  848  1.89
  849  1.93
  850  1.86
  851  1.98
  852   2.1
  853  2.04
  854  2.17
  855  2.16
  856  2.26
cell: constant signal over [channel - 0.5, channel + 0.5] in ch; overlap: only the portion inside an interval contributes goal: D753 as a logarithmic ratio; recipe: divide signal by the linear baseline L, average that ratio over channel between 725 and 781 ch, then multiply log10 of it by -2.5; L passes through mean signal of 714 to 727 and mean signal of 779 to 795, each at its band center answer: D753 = 0.06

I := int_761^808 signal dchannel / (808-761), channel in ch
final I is 1.76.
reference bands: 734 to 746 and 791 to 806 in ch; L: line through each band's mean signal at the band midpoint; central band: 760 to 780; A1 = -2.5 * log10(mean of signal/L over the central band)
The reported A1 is 0.09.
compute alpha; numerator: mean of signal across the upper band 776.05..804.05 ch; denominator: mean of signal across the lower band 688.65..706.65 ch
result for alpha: 0.91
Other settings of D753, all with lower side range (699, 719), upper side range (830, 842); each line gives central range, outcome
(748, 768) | 0.12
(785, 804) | -0.01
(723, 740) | 0.02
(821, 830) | 0.03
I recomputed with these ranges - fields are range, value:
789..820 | 1.76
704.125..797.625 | 1.76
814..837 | 1.77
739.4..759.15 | 1.72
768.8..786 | 1.79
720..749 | 1.79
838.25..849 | 1.87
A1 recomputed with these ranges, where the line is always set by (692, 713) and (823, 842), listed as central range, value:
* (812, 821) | -0.02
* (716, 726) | 0.11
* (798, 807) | 0.08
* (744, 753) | 0.11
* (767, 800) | 0.01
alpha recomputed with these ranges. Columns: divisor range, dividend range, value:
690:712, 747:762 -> 0.84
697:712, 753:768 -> 0.84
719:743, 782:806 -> 1.01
